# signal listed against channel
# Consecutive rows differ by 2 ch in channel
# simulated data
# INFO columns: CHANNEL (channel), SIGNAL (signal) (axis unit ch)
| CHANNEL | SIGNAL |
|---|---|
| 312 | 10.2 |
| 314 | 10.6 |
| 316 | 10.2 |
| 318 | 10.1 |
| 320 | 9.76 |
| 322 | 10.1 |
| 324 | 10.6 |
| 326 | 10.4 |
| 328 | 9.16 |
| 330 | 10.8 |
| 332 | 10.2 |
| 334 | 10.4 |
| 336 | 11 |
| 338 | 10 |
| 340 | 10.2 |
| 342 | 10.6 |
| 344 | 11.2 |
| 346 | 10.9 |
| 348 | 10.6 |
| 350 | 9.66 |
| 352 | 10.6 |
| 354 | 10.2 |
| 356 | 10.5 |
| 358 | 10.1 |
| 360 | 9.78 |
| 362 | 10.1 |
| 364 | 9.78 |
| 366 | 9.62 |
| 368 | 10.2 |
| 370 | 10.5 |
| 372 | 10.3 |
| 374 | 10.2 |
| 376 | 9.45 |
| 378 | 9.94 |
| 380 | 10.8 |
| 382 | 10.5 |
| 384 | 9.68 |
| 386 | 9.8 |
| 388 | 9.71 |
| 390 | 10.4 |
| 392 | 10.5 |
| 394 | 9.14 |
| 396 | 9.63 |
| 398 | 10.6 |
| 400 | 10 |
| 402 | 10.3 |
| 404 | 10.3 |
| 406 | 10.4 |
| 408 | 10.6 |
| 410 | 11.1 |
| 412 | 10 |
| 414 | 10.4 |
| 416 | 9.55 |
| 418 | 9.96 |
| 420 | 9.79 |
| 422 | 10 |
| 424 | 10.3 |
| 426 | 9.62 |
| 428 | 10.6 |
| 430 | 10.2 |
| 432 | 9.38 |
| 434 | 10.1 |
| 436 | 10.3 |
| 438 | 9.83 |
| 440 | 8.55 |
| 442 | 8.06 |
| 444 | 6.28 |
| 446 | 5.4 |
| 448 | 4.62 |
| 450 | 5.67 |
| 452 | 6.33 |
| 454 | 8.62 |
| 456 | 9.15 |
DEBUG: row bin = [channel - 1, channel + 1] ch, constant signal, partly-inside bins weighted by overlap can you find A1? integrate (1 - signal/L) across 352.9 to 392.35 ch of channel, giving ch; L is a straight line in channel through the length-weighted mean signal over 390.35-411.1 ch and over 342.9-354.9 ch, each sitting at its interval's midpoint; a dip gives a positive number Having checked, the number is 1.17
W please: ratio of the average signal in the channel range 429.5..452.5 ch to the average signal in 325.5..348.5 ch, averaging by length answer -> 0.75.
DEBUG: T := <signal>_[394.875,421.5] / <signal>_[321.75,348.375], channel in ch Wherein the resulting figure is 1.0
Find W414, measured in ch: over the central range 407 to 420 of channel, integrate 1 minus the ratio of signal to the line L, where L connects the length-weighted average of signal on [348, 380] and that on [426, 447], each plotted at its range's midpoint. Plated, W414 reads -1.3 ch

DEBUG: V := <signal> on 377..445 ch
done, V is 9.89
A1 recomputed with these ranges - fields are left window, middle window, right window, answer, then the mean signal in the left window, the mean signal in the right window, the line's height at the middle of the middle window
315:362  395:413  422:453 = -2.6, 10.3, 8.4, 9.05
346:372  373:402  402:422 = 0.5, 10.2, 10.2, 10.2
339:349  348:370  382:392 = 0.8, 10.7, 10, 10.5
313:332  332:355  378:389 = -0.7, 10.2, 10.1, 10.2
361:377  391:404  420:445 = -0.4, 10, 9.45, 9.76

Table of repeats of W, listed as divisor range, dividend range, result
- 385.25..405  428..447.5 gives 0.86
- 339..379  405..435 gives 0.99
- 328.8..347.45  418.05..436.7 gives 0.95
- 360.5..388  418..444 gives 0.96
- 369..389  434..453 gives 0.73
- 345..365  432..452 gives 0.75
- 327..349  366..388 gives 0.97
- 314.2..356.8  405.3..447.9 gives 0.91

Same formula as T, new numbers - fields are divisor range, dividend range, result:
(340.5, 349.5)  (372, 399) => 0.94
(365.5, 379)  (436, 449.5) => 0.73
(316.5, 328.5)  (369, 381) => 1.01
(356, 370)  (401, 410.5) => 1.05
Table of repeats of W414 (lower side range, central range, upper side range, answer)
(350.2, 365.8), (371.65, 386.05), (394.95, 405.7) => 0.1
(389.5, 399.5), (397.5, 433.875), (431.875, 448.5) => -4.2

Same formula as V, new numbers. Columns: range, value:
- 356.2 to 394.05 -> 10.1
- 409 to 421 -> 10.1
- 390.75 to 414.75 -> 10.2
